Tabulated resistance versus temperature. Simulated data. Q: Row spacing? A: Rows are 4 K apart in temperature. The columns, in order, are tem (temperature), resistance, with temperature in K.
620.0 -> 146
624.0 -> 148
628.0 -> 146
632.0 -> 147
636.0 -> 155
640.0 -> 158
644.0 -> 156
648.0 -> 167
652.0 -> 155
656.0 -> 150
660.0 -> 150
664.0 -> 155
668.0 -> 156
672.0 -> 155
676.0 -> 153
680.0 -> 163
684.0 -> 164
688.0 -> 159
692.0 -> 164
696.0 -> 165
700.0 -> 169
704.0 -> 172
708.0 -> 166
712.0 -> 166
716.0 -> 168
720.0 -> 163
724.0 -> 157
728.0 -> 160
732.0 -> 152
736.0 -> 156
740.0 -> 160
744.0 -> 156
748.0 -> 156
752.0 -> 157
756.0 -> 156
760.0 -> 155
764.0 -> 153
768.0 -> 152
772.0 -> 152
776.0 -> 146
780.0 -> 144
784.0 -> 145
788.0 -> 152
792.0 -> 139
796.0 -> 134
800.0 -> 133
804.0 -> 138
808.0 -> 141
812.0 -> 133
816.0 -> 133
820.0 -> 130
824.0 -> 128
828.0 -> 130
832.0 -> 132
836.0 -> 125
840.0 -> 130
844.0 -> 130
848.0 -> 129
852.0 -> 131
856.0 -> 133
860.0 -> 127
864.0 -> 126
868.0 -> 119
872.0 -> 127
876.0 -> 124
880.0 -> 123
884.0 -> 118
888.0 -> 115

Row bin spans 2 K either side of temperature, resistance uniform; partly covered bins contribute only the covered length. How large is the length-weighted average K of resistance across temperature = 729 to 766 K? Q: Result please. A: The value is 156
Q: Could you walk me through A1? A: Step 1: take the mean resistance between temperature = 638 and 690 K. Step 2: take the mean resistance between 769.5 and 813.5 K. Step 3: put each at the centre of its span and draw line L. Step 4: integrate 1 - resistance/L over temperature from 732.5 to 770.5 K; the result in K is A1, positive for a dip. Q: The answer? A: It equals -2.3 K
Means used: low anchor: 157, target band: 155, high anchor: 142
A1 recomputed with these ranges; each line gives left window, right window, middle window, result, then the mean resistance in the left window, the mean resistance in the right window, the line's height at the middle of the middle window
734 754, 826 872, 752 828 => 1.1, 157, 128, 144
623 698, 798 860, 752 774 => -2.0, 156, 132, 141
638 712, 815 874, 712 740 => -1.7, 160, 129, 151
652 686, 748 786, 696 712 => -1.4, 156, 151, 154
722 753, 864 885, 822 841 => 0.6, 157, 123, 133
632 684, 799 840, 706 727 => -2.3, 156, 132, 147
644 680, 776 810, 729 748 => -1.2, 156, 141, 147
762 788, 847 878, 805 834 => 1.1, 149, 127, 138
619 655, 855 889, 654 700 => -3.1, 153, 124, 148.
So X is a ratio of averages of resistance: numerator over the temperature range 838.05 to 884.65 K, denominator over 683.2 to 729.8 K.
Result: 0.77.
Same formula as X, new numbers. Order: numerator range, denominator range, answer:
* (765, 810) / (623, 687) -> 0.93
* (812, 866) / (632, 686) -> 0.83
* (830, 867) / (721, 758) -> 0.82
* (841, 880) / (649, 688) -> 0.81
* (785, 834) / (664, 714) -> 0.83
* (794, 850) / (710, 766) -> 0.83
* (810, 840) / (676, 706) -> 0.79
